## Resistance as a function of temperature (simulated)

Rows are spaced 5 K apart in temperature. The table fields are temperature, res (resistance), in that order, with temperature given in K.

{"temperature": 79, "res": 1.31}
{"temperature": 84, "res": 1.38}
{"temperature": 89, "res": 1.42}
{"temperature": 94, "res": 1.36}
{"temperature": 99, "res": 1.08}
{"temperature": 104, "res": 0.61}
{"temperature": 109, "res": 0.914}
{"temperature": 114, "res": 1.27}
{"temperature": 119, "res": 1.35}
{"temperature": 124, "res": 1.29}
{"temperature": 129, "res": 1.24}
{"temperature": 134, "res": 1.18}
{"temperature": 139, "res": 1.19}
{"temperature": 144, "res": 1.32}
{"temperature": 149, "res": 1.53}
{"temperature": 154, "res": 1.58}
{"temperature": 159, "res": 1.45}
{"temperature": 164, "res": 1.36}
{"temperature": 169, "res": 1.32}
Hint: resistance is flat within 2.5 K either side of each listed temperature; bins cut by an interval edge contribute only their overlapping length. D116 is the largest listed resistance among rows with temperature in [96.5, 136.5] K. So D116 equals 1.35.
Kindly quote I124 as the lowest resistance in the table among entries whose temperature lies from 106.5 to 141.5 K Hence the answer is 0.914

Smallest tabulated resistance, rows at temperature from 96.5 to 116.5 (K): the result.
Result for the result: 0.61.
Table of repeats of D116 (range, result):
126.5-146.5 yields 1.32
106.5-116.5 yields 1.27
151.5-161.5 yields 1.58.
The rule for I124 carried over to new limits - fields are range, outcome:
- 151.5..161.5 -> 1.45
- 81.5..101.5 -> 1.08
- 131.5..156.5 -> 1.18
